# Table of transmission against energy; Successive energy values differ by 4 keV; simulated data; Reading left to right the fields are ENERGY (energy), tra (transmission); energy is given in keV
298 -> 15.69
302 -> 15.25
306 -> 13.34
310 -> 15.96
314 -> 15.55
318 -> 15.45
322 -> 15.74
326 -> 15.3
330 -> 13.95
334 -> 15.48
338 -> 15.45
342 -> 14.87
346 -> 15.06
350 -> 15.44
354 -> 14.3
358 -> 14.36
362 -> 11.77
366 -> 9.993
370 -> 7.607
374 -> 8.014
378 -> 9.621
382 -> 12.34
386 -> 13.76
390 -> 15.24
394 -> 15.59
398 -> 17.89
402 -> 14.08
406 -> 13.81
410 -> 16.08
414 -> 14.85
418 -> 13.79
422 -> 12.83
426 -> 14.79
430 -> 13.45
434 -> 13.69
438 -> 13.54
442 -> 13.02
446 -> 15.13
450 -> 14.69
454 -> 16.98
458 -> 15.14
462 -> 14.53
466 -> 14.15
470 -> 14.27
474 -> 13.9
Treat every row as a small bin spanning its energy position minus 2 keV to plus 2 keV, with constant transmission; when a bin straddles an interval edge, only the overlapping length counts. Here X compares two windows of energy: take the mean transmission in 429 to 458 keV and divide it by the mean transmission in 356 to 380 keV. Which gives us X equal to 1.4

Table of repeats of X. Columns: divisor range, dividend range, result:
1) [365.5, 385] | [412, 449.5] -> 1.44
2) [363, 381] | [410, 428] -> 1.56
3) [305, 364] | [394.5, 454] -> 0.98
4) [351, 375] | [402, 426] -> 1.26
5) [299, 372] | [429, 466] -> 1.02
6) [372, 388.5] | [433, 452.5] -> 1.27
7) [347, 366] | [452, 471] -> 1.11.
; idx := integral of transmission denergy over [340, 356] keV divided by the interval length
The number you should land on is 14.9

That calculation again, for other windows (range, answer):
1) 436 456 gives 14.7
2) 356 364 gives 13.1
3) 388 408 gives 15.3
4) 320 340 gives 15.2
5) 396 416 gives 15.3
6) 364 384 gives 9.51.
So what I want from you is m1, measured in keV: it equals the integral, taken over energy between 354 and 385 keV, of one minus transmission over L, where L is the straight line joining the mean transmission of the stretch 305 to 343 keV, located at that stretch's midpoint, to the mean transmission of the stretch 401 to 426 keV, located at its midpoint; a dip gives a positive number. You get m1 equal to 8.1 keV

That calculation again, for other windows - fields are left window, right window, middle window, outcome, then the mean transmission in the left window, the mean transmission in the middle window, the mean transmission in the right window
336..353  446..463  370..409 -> 5.4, 15.2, 13.1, 15.4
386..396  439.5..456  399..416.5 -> 0.2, 15.1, 14.9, 14.9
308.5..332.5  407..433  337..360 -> 0.2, 15.3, 14.9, 14.3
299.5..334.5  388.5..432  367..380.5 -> 5.6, 15.1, 8.68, 14.8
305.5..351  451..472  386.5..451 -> 2.4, 15.2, 14.5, 15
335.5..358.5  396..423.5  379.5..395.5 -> 0.9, 15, 14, 14.8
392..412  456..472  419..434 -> 1.4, 15.5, 13.7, 14.5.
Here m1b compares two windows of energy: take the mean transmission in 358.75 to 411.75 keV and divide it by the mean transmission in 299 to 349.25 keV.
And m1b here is 0.8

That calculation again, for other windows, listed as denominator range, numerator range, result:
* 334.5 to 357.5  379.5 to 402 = 0.98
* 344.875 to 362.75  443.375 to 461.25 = 1.07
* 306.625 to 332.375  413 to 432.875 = 0.91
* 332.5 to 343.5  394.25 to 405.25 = 1.03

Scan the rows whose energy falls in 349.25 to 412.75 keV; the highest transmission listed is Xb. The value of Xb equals 17.89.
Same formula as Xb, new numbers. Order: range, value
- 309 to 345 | 15.96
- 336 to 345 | 15.45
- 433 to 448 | 15.13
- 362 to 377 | 11.77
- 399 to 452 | 16.08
